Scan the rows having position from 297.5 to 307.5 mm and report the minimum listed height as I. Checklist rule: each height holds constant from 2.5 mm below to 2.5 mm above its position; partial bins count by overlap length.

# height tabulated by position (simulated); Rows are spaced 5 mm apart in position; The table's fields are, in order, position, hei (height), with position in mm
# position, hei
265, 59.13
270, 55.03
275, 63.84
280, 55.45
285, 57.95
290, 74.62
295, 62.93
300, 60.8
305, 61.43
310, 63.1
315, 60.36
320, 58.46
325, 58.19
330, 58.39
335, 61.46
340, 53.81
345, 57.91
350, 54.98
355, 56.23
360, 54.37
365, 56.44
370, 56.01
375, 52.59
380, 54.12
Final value 60.8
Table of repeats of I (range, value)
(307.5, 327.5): 58.19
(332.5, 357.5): 53.81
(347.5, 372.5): 54.37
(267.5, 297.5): 55.03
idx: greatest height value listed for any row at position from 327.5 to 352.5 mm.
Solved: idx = 61.46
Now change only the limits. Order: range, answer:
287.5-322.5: 74.62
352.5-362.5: 56.23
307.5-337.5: 63.1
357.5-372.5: 56.44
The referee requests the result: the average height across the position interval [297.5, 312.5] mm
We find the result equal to 61.8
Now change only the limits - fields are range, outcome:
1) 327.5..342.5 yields 57.9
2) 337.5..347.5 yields 55.9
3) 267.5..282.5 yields 58.1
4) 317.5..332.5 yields 58.3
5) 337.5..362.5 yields 55.5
